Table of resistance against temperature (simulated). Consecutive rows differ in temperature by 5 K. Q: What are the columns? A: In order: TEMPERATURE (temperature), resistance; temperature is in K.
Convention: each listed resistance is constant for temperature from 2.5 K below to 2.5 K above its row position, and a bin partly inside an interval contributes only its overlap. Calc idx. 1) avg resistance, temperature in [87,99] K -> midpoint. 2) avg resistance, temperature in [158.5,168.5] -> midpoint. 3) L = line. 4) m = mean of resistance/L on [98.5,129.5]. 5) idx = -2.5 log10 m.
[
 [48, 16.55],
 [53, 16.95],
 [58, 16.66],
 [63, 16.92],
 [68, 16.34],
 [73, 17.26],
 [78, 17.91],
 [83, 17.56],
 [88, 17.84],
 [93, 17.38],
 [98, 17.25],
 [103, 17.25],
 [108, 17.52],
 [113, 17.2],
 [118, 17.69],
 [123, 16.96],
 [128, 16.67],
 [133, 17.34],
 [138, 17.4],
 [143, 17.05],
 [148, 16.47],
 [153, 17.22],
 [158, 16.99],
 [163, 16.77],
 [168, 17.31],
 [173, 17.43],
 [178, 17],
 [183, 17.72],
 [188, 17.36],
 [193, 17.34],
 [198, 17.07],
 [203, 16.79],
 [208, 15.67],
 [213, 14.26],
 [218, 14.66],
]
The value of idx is 0.01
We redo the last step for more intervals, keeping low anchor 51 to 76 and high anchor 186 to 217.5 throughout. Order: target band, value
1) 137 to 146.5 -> -0.038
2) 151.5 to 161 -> -0.039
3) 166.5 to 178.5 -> -0.057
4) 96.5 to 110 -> -0.042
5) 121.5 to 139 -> -0.032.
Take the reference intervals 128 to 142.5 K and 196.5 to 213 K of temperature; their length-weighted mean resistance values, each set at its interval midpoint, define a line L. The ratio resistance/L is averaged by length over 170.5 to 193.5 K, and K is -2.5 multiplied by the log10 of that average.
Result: -0.057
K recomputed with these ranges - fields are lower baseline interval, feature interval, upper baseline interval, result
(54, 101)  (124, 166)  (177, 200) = 0.02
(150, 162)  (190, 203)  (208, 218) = -0.12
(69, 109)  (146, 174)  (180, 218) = -0.01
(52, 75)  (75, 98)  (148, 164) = -0.05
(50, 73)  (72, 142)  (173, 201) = -0.03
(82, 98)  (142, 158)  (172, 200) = 0.03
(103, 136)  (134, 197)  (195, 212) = -0.03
